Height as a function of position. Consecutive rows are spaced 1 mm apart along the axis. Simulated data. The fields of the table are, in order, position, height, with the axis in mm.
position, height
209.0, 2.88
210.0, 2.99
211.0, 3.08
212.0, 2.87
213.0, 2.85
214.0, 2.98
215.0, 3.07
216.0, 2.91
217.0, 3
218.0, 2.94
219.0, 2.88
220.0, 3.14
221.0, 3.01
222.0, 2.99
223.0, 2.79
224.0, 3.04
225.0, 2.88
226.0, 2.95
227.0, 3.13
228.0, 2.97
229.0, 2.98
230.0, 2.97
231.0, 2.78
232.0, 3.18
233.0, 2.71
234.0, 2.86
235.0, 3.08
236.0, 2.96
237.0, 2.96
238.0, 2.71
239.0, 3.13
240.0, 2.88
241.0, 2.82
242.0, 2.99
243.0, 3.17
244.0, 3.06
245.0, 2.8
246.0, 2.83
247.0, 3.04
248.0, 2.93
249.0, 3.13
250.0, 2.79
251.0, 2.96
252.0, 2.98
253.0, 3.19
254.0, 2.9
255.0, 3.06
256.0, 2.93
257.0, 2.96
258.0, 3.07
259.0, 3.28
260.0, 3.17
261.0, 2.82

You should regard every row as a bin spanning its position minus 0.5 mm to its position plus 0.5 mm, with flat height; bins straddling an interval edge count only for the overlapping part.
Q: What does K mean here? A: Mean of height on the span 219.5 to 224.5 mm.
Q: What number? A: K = 2.99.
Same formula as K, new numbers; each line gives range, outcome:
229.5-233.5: 2.91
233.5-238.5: 2.91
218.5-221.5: 3.01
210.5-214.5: 2.95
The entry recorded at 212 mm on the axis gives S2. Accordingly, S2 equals 2.87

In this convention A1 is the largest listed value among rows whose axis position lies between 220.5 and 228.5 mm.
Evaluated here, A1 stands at 3.13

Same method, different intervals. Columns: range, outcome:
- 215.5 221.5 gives 3.14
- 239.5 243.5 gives 3.17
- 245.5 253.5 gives 3.19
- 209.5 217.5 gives 3.08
